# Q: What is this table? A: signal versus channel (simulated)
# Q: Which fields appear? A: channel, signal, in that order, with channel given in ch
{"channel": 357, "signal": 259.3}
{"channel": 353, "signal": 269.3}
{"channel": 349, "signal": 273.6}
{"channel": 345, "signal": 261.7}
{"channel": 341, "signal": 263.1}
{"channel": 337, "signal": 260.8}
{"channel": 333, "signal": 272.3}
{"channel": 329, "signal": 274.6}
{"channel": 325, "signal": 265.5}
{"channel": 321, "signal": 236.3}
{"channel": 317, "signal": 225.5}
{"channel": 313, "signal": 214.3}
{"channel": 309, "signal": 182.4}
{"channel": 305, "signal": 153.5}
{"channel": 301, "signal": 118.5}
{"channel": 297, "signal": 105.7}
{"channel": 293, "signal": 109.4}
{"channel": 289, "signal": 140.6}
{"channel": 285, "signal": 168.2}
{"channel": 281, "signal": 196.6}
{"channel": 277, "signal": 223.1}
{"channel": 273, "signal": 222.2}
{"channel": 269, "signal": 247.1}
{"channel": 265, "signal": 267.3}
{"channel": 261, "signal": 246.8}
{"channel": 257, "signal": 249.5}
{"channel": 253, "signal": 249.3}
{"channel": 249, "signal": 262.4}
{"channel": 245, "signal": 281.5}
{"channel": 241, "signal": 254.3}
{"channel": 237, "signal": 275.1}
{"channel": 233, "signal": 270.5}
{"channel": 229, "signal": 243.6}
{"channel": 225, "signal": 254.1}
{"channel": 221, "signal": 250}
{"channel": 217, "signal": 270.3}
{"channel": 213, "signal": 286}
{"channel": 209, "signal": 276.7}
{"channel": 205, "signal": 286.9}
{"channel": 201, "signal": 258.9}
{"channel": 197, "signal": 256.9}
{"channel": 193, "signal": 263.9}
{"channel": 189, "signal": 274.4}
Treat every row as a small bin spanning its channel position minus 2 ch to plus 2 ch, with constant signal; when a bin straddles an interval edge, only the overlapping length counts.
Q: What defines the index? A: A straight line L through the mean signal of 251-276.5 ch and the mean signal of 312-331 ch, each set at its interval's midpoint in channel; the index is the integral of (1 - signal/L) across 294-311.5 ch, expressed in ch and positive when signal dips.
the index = 7.47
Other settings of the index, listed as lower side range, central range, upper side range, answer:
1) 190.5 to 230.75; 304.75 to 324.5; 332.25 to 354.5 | 4.05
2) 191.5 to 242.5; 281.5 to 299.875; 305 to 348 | 8.39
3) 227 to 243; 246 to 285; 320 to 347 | 3.53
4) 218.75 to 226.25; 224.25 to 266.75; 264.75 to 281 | -2.93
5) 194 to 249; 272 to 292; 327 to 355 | 6.19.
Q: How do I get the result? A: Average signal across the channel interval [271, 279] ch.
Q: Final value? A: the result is 223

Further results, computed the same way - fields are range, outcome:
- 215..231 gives 254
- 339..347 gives 262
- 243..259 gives 261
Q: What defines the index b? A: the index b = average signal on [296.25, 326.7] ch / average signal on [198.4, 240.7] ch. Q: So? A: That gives 0.7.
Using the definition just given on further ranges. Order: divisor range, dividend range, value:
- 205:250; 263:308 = 0.67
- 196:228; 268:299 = 0.65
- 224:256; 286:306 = 0.48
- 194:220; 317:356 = 0.97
